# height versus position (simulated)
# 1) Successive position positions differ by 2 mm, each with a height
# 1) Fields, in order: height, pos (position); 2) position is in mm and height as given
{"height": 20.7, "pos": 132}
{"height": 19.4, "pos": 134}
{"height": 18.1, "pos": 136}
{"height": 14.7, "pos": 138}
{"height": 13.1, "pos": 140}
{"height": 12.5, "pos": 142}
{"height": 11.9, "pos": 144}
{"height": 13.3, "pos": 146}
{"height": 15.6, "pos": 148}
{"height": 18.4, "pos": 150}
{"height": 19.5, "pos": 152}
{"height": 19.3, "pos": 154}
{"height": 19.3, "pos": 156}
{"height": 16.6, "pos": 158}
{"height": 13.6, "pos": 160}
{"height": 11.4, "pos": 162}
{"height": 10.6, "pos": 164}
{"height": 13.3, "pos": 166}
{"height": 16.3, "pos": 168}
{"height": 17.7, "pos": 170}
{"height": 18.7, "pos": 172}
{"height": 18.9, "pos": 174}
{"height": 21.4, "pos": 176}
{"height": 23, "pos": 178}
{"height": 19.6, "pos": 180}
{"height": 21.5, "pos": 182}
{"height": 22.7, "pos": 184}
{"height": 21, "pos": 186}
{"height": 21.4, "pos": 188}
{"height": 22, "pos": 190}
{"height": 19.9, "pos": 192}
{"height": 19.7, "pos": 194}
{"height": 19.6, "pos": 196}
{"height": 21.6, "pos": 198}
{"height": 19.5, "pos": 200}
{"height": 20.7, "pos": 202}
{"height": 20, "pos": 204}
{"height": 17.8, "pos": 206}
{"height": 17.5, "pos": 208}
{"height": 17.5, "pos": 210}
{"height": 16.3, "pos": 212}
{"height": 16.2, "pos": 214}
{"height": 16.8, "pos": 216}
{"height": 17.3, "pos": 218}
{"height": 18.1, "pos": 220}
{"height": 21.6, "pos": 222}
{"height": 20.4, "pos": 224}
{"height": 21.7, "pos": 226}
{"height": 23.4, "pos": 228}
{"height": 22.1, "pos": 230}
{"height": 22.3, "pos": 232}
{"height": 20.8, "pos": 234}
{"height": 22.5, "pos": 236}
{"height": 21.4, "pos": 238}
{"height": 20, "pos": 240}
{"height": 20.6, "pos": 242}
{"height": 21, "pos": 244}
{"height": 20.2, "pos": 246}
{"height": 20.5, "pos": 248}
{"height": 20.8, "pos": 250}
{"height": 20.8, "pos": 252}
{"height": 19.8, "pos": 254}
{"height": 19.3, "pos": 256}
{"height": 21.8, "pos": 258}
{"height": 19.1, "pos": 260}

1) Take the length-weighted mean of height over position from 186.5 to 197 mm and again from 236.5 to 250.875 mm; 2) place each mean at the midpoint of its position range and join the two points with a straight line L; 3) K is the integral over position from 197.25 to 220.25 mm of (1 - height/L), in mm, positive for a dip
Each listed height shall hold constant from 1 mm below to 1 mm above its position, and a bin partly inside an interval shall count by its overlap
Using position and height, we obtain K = 2.62 mm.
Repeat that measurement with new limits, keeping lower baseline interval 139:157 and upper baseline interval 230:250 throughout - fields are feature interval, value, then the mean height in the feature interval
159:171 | 2.17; 13.8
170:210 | -4.38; 20.2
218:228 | -0.15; 20.4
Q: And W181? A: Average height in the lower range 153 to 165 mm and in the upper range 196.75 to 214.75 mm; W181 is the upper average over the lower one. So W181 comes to 1.2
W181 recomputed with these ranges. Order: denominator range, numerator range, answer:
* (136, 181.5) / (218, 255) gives 1.27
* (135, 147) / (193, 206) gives 1.44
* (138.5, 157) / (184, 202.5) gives 1.31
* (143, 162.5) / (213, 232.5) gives 1.25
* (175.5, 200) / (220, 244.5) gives 1.01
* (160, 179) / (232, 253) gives 1.26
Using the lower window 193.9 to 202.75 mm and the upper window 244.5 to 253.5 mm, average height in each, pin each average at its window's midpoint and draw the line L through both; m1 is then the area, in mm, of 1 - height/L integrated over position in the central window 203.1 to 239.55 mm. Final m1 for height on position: 1.3 mm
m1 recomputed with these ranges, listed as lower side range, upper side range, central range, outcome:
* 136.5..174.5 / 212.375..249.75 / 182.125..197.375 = -2.8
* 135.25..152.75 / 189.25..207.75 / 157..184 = 0.4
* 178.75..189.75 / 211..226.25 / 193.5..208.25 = 0.2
